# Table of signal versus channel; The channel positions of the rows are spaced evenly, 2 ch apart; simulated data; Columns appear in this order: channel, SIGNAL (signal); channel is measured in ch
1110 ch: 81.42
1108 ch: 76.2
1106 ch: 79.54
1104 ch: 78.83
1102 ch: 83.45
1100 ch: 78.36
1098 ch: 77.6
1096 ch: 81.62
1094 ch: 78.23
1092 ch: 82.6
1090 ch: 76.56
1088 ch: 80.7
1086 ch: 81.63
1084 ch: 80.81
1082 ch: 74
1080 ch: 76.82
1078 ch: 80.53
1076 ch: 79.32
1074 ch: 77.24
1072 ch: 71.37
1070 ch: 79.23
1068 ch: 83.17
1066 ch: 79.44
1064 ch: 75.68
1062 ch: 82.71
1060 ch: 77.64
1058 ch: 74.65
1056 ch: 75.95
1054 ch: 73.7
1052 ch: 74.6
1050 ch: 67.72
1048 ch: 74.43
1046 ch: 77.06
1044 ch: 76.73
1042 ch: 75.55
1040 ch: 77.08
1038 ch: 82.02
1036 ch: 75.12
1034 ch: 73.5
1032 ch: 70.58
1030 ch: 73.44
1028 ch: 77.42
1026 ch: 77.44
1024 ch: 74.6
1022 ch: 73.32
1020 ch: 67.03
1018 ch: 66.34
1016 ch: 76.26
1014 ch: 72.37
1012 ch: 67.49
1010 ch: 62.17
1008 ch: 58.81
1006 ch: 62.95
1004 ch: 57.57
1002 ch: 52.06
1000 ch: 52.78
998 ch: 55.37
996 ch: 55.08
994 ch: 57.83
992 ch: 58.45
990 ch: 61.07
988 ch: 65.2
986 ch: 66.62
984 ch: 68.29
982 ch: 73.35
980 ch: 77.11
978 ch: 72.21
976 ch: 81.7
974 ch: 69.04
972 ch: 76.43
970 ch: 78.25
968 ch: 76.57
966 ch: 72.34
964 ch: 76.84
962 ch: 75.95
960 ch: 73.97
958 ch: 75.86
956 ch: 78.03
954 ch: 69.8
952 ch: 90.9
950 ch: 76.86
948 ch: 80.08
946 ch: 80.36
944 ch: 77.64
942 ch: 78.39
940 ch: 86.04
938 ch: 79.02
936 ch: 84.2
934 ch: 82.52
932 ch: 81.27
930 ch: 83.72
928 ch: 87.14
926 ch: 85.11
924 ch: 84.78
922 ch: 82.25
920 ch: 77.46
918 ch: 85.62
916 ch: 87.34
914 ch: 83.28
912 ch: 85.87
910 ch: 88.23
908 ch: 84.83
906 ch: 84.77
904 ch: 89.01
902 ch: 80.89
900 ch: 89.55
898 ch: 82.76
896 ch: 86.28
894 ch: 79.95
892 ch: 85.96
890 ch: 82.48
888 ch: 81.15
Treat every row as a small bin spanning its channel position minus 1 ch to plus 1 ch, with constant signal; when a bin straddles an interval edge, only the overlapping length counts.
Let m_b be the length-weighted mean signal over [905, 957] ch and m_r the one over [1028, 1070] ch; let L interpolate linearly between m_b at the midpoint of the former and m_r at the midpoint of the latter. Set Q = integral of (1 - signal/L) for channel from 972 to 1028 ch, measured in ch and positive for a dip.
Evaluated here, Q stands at 8.8 ch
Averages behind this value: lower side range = 82.5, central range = 66.4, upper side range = 76.1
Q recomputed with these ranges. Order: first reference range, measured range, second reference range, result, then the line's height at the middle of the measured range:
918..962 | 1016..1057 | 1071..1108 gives 2.70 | 79.5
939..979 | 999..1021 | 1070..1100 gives 4.12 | 77.8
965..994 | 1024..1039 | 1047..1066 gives -0.34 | 73.9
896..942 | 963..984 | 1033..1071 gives 1.58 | 81.1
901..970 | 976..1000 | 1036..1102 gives 4.54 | 79.9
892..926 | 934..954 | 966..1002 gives -1.19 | 76.4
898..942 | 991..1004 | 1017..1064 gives 3.78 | 78.1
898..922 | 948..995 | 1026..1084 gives 4.91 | 81.3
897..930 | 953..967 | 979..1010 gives -0.63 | 71.5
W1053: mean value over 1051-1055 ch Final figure 74.2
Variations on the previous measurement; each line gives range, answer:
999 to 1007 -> 56.3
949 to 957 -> 78.9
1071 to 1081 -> 77.1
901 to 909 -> 84.9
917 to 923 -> 81.8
